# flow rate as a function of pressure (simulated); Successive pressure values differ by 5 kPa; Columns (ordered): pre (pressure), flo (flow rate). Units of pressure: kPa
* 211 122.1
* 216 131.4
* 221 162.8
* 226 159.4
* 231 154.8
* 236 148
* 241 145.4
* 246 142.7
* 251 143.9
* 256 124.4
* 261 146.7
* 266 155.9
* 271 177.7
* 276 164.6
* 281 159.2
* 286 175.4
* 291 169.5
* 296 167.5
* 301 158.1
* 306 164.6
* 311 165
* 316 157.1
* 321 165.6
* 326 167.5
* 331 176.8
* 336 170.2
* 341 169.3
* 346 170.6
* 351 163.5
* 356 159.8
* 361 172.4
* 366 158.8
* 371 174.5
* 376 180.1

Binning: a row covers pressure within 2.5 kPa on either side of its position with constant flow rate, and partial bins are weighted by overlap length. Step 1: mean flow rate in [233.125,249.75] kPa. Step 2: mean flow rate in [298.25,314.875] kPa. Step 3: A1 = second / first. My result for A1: 1.11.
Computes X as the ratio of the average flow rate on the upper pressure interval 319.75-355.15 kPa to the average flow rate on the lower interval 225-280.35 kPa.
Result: 1.1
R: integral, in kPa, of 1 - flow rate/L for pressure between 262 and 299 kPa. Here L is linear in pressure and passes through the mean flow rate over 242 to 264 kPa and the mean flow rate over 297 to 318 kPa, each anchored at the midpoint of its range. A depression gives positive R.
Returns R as -3.7 kPa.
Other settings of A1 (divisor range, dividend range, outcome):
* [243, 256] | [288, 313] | 1.18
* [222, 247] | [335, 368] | 1.10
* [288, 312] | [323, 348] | 1.03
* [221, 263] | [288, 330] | 1.12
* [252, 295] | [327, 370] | 1.06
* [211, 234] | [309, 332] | 1.11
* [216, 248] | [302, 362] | 1.10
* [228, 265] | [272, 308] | 1.15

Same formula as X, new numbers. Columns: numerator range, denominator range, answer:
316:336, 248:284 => 1.10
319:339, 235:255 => 1.19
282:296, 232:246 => 1.16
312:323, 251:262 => 1.19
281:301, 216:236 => 1.09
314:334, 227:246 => 1.12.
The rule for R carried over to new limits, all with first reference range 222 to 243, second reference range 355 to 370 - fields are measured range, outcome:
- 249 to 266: 1.6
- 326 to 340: -0.8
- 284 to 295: -0.9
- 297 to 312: -0.3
